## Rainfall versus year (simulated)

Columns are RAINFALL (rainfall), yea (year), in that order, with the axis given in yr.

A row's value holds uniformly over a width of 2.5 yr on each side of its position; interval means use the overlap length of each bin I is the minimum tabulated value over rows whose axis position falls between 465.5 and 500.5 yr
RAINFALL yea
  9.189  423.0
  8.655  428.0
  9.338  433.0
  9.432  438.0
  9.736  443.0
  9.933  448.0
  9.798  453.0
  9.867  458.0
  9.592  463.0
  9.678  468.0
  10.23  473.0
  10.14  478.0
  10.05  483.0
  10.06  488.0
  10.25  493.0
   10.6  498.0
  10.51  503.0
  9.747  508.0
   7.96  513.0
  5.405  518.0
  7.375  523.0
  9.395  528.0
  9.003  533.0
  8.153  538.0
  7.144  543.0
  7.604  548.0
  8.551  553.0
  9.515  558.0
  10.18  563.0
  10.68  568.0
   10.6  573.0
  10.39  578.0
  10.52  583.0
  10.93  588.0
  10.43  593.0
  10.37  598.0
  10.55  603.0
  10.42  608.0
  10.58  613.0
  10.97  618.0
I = 9.678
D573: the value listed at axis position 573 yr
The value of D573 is 10.6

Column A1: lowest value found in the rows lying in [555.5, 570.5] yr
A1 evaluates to 9.515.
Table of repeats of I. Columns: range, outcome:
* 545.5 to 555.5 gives 7.604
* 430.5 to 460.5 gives 9.338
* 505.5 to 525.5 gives 5.405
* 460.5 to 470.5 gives 9.592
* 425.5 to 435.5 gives 8.655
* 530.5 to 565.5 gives 7.144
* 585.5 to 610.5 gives 10.37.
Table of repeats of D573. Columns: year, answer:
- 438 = 9.432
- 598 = 10.37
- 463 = 9.592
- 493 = 10.25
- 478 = 10.14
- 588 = 10.93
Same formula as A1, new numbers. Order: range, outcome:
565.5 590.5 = 10.39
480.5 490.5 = 10.05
